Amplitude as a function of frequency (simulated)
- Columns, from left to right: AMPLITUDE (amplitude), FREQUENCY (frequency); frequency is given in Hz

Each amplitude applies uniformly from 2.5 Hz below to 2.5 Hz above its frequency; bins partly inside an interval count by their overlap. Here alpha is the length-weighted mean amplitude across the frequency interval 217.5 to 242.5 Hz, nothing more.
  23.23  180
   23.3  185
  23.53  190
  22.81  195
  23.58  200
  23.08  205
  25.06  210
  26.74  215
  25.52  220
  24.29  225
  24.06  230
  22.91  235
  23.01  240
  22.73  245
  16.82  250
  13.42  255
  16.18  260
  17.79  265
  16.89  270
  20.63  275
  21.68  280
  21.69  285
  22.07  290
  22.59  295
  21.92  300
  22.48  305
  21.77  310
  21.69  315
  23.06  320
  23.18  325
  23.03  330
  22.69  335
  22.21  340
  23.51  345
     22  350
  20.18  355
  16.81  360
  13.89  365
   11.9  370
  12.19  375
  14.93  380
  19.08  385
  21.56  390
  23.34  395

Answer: 24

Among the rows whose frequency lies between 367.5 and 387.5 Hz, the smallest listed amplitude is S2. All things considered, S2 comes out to 11.9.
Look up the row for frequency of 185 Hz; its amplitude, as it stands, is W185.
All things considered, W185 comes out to 23.3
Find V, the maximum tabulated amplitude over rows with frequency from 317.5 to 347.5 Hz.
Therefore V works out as 23.51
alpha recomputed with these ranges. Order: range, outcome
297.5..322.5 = 22.2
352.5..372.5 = 15.7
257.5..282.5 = 18.6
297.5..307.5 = 22.2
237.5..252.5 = 20.9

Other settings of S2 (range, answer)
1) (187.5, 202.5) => 22.81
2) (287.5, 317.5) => 21.69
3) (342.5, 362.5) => 16.81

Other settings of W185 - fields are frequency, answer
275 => 20.63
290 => 22.07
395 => 23.34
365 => 13.89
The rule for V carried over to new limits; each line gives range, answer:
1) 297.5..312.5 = 22.48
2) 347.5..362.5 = 22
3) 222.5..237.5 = 24.29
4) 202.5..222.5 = 26.74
